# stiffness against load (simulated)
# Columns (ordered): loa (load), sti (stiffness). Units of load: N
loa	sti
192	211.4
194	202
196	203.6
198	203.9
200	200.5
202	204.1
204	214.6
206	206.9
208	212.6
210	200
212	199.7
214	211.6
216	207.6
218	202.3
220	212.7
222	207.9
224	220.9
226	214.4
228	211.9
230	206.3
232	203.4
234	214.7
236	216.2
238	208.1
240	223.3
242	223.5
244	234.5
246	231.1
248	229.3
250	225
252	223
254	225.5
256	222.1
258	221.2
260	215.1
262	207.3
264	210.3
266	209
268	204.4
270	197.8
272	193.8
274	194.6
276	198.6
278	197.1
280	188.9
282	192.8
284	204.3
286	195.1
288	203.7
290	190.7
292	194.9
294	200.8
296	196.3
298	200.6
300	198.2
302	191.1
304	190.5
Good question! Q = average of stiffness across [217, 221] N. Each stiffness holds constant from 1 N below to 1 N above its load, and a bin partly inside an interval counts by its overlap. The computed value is 208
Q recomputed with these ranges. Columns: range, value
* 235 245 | 221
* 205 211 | 206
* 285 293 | 196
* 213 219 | 207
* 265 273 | 201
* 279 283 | 191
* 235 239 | 212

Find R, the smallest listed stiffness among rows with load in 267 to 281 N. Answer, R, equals 188.9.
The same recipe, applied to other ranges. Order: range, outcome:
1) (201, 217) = 199.7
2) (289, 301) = 190.7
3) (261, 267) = 207.3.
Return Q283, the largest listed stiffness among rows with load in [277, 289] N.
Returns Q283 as 204.3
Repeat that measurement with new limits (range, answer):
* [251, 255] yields 225.5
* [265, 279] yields 209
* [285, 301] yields 203.7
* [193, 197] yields 203.6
